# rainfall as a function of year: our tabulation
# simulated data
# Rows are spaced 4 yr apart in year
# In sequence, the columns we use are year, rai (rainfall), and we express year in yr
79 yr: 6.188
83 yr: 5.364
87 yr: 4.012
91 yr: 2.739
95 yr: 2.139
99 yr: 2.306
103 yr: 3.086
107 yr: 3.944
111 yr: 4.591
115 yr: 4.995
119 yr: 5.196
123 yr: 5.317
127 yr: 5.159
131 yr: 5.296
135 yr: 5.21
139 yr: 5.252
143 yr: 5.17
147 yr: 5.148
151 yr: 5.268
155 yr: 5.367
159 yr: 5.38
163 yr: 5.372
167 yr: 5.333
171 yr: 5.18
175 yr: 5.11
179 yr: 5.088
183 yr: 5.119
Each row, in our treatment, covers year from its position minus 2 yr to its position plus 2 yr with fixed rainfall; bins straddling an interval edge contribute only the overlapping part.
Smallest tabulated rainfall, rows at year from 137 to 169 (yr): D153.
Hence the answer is 5.148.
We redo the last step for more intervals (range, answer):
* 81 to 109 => 2.139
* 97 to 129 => 2.306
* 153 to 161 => 5.367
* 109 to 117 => 4.591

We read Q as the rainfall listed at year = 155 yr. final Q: 5.367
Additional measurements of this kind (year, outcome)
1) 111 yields 4.591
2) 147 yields 5.148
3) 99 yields 2.306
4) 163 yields 5.372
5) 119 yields 5.196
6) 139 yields 5.252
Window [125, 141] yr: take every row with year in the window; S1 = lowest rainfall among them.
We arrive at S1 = 5.159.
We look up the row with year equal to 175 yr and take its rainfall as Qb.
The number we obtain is 5.11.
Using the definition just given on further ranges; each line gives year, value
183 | 5.119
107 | 3.944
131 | 5.296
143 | 5.17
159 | 5.38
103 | 3.086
